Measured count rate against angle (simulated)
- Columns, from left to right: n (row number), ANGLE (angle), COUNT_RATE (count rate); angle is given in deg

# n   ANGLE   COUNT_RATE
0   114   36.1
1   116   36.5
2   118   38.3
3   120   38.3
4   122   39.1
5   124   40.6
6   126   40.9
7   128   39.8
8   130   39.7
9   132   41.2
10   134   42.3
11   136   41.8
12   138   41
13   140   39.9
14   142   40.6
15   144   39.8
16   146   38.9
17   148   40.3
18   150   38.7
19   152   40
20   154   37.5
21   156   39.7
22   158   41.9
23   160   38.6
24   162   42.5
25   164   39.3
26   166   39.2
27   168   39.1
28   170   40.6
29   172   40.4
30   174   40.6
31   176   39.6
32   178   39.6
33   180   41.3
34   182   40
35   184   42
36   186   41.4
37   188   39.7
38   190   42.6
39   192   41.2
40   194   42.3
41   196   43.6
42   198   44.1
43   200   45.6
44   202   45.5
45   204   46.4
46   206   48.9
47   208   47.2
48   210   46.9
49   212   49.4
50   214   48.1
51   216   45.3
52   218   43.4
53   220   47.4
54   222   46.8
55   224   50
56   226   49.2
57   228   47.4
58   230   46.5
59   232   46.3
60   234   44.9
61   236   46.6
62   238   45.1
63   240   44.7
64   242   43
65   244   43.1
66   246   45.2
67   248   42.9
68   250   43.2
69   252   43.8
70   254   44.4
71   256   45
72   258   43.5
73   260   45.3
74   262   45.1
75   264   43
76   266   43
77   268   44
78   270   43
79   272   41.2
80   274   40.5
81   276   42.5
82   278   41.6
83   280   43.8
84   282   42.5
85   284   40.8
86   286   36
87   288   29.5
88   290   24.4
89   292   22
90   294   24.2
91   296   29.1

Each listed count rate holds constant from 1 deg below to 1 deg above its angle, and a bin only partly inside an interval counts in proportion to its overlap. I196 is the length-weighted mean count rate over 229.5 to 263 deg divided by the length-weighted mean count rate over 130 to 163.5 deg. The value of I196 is 1.11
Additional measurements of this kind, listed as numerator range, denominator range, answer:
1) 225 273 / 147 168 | 1.12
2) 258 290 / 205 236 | 0.87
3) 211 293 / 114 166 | 1.08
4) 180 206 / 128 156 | 1.07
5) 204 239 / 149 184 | 1.18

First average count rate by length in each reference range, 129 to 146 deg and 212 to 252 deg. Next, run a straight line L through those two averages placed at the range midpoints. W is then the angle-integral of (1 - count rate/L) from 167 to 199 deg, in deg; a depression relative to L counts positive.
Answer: 1.5 deg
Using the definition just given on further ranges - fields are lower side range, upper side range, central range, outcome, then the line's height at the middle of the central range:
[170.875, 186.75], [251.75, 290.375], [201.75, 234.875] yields -5.0 deg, 40.9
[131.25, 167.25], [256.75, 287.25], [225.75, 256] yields -2.3 deg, 41.8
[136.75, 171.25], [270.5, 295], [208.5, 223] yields -3.4 deg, 38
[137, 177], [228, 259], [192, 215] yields -1.9 deg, 42.5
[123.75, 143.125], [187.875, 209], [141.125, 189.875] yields 2.9 deg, 42.6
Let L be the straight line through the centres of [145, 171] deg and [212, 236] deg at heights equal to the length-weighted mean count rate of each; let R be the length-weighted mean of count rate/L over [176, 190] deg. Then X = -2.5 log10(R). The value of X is 0.05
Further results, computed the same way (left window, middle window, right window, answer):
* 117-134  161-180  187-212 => 0.07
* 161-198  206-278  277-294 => -0.21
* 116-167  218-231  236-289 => -0.14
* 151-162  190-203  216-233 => 0.01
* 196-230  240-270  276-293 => -0.10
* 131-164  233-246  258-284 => -0.06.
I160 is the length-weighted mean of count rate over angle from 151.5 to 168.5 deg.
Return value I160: 39.8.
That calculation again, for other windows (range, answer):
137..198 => 40.5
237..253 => 43.9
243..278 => 43.4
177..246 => 44.9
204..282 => 45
